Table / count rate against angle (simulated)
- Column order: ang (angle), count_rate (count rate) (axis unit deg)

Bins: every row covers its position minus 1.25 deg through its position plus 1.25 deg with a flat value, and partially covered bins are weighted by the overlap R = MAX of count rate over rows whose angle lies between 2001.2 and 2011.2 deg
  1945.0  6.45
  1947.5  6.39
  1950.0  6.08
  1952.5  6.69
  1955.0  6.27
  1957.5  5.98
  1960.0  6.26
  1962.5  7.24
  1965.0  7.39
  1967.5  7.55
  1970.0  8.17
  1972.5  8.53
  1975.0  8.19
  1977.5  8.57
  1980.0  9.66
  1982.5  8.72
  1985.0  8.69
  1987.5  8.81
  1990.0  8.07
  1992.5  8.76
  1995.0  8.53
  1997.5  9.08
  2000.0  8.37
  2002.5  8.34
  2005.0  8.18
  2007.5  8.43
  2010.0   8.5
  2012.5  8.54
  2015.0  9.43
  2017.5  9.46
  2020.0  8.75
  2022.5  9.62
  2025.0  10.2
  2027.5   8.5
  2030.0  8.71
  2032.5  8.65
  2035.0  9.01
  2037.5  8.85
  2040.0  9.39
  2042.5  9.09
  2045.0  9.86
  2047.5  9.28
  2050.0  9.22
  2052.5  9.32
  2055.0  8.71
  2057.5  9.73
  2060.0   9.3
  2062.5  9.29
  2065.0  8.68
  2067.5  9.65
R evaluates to 8.5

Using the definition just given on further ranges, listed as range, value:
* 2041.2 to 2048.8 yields 9.86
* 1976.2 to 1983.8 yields 9.66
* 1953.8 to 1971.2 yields 8.17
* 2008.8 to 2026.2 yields 10.2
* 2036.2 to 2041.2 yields 9.39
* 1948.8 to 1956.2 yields 6.69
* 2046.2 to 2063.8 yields 9.73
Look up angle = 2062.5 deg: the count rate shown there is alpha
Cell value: 9.29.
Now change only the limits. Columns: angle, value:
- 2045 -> 9.86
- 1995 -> 8.53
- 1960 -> 6.26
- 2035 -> 9.01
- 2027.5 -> 8.5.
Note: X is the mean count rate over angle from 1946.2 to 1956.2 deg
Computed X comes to 6.36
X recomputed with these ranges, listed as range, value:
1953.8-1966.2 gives 6.63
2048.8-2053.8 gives 9.26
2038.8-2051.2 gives 9.37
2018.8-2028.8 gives 9.27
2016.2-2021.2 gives 9.11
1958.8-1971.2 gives 7.32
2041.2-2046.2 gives 9.47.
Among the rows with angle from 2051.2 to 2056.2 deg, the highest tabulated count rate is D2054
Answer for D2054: 9.32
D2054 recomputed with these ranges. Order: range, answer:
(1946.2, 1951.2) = 6.39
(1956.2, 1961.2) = 6.26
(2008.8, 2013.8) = 8.54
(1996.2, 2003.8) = 9.08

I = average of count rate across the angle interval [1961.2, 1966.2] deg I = 7.3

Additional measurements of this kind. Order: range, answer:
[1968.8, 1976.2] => 8.3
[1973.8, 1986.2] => 8.77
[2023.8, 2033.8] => 9.01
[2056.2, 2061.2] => 9.51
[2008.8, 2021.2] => 8.94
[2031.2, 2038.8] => 8.84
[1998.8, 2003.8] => 8.35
